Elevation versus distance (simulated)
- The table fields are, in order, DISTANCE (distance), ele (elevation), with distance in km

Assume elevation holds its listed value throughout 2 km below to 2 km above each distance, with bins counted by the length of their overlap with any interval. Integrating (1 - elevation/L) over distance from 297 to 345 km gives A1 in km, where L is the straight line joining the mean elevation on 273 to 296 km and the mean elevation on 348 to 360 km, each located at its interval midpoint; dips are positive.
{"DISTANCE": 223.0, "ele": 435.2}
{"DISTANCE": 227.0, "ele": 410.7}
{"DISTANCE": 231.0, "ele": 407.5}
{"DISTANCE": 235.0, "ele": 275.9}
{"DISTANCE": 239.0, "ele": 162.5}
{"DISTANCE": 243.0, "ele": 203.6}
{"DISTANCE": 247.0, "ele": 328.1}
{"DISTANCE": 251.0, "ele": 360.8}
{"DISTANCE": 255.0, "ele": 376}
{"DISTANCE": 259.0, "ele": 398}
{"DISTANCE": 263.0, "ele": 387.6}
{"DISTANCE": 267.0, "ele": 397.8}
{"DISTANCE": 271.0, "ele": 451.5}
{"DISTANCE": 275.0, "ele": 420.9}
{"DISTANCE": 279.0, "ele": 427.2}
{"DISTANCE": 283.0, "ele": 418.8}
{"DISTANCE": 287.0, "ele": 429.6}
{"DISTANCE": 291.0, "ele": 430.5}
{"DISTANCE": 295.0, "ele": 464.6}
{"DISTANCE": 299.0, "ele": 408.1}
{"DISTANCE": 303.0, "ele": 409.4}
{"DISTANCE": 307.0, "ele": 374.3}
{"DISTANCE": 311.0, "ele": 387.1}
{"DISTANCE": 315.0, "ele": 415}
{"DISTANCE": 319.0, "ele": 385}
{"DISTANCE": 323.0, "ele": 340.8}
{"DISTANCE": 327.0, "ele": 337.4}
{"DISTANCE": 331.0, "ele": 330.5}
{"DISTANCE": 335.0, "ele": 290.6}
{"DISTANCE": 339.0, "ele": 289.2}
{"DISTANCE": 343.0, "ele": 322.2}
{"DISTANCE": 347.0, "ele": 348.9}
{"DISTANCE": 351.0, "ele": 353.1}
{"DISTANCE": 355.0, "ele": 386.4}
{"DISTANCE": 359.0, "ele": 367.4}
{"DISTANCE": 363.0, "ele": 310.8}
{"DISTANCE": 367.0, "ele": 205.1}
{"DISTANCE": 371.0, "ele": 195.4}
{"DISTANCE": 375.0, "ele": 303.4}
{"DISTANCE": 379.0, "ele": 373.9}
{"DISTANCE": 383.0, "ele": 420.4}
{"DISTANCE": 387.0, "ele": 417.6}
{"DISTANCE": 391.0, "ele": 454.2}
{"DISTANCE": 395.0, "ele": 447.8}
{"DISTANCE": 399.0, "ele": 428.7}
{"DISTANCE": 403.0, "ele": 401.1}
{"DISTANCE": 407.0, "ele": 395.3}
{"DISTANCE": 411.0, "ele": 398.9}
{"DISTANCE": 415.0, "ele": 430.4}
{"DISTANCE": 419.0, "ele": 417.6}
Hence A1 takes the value 4.9 km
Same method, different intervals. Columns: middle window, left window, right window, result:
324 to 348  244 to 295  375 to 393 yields 5.0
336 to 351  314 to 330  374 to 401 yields 2.3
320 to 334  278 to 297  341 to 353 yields 1.4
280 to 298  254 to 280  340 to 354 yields -2.0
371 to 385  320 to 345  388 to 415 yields 1.7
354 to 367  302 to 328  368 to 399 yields 1.5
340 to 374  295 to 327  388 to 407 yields 8.3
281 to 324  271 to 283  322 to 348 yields -3.0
